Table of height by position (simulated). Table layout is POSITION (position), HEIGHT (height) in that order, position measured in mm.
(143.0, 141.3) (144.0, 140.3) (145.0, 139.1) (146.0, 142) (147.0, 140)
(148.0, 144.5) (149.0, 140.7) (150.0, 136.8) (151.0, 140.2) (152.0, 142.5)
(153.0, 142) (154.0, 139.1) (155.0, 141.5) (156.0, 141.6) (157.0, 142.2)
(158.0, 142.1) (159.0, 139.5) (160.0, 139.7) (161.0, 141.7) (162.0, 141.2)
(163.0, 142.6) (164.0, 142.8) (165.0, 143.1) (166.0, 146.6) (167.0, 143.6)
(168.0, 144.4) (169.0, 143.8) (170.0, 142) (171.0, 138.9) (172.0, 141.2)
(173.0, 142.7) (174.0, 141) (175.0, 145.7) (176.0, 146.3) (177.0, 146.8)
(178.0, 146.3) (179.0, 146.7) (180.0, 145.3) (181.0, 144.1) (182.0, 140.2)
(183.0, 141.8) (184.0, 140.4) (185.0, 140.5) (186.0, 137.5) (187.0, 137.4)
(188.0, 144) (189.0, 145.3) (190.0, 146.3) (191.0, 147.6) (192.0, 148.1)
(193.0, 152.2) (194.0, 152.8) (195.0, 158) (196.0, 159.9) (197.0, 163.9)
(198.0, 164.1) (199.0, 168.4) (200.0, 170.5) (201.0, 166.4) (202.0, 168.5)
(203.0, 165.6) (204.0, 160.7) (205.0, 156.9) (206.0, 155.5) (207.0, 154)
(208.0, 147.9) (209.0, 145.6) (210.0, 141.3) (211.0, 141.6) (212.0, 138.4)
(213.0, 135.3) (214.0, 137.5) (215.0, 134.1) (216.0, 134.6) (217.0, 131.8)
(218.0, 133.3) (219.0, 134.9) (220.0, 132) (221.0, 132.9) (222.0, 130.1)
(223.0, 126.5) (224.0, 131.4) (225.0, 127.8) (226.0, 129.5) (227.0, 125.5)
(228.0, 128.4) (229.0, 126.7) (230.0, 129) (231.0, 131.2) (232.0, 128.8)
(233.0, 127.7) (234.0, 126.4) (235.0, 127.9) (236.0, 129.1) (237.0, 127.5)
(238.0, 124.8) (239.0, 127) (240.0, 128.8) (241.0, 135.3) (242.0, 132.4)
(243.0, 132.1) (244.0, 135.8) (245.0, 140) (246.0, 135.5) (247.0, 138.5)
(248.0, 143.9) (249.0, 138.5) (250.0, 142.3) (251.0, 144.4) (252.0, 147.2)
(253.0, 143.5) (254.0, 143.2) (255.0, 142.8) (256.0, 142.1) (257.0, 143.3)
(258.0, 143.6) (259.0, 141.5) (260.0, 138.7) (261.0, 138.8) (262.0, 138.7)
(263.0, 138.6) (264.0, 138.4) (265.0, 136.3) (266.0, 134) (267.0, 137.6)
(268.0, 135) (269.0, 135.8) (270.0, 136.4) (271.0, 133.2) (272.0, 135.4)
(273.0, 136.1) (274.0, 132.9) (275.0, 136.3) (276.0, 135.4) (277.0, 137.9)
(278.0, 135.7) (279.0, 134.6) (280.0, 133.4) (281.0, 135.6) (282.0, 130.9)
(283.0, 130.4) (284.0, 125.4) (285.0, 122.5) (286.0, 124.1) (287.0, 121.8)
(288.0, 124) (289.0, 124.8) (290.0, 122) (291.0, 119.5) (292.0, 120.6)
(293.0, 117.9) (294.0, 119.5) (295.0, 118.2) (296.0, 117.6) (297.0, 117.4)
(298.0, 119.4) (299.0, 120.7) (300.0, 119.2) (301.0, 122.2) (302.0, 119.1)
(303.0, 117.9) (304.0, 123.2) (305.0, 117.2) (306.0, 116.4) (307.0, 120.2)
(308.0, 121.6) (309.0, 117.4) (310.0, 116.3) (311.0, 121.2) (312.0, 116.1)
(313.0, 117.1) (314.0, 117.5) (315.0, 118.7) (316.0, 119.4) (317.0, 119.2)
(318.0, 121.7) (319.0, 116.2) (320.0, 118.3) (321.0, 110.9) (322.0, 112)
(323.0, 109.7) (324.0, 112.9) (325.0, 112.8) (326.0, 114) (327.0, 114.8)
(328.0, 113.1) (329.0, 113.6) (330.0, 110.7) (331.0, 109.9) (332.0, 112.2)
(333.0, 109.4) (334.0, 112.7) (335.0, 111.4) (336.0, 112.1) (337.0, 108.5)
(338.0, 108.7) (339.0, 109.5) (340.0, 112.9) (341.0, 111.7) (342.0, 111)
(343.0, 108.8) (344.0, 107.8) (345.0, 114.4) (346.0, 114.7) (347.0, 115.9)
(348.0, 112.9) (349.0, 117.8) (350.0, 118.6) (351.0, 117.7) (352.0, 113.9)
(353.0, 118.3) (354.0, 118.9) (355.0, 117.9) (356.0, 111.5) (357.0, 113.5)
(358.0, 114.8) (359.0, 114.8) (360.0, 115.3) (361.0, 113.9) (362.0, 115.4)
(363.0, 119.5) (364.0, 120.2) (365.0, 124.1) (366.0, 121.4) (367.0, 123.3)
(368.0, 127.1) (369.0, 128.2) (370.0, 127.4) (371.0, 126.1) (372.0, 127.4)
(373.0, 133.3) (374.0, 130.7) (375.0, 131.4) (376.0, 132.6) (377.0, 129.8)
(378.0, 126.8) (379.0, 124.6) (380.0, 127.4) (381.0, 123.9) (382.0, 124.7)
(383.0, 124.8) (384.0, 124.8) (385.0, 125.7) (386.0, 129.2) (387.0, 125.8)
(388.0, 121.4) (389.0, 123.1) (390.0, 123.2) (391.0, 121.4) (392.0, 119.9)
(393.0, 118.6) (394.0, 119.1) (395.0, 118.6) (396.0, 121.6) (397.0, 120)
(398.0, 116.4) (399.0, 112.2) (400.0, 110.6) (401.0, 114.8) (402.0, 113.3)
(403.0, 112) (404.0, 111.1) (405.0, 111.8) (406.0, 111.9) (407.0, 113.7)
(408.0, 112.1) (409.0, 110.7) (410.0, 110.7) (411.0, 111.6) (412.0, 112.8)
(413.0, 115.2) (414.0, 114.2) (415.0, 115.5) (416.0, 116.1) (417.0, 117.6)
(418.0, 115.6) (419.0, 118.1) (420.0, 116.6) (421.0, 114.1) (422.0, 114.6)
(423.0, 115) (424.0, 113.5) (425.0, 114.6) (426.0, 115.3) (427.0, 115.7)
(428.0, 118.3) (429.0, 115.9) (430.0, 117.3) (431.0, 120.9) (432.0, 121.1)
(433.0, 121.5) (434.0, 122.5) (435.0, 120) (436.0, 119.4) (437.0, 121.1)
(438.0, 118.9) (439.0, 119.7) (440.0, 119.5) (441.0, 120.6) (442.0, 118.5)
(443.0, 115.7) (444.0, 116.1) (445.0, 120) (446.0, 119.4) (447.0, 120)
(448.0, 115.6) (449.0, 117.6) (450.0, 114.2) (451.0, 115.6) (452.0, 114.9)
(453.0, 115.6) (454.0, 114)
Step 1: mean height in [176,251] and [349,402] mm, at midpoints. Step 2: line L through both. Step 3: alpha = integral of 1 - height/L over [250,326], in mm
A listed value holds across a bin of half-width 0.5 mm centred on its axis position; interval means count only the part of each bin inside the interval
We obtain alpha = 2.9 mm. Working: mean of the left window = 141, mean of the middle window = 127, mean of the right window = 122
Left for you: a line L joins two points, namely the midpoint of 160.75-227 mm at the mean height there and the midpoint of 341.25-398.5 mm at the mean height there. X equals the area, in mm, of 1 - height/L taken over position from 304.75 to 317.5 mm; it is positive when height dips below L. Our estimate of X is 1.0 mm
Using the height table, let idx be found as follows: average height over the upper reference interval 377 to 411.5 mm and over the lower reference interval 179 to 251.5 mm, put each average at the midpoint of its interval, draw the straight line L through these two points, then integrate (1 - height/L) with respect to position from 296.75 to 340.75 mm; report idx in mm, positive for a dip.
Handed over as 4.4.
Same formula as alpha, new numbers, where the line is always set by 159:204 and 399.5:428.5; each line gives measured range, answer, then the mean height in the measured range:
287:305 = 1.5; 120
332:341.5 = 1.1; 111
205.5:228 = 1.1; 136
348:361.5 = 0.8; 116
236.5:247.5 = 0.5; 133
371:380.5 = -0.8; 129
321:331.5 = 1.2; 112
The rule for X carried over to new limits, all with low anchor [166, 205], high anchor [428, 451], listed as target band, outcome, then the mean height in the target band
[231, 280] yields 1.68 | 136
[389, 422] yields 2.00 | 115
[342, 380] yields 2.36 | 120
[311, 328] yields 2.23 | 116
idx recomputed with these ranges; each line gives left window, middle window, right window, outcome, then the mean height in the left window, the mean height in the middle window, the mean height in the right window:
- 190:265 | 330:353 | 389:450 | 2.55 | 141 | 112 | 117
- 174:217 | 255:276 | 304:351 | -1.14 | 149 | 138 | 114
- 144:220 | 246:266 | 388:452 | -0.66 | 145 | 141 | 117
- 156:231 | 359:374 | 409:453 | 0.14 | 144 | 123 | 117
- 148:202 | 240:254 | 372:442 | -0.13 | 146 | 139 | 119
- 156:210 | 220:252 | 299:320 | 0.89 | 148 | 132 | 119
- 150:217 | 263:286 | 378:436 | 0.14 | 146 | 134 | 118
